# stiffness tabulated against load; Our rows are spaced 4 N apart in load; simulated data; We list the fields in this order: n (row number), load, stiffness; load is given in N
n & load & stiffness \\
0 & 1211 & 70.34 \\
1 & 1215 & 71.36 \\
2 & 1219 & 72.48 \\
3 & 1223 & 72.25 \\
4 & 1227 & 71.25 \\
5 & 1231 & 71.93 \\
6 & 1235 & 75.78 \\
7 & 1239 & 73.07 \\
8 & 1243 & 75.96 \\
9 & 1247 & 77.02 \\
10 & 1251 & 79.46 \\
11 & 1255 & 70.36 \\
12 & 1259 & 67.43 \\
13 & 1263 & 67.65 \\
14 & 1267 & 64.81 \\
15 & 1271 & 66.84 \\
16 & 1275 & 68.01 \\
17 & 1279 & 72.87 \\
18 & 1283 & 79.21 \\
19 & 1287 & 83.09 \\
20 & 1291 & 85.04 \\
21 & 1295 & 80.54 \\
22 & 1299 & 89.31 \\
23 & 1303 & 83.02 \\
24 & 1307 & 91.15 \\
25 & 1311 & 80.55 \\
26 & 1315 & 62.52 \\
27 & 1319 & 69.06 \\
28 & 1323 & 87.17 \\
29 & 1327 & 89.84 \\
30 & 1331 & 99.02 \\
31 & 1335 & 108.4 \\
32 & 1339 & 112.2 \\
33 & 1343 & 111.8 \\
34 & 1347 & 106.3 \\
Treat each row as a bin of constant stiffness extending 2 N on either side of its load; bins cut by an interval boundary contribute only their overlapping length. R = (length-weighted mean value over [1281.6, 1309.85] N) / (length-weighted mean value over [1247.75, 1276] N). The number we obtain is 1.21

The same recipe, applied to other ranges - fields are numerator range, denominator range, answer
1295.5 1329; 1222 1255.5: 1.10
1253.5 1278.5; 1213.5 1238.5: 0.93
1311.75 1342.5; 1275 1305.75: 1.11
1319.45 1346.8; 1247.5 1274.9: 1.43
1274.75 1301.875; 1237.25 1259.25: 1.08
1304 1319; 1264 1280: 1.14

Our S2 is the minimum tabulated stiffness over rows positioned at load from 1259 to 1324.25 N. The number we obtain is 62.52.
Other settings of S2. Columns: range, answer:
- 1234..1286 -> 64.81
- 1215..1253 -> 71.25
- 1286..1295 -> 80.54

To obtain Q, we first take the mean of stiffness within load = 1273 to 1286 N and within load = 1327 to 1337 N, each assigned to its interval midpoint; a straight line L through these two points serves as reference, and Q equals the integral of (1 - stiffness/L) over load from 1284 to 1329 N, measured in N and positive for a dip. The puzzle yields 2.8 N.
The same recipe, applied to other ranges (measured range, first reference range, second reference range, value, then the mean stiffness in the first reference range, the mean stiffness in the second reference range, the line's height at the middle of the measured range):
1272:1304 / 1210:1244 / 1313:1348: 2.1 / 72.7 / 93.7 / 85.1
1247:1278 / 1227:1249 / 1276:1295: 2.9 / 74.4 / 79.5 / 77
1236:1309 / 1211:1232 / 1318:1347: 6.6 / 71.7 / 98.4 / 84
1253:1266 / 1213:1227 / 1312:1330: 1.1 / 71.9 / 78.6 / 74.5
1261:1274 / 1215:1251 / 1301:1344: 2.2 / 73.9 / 89.9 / 80.1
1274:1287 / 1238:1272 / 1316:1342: 0.6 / 71.5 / 93.7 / 79.2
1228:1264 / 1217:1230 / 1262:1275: -2.1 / 72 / 66.6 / 69.3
